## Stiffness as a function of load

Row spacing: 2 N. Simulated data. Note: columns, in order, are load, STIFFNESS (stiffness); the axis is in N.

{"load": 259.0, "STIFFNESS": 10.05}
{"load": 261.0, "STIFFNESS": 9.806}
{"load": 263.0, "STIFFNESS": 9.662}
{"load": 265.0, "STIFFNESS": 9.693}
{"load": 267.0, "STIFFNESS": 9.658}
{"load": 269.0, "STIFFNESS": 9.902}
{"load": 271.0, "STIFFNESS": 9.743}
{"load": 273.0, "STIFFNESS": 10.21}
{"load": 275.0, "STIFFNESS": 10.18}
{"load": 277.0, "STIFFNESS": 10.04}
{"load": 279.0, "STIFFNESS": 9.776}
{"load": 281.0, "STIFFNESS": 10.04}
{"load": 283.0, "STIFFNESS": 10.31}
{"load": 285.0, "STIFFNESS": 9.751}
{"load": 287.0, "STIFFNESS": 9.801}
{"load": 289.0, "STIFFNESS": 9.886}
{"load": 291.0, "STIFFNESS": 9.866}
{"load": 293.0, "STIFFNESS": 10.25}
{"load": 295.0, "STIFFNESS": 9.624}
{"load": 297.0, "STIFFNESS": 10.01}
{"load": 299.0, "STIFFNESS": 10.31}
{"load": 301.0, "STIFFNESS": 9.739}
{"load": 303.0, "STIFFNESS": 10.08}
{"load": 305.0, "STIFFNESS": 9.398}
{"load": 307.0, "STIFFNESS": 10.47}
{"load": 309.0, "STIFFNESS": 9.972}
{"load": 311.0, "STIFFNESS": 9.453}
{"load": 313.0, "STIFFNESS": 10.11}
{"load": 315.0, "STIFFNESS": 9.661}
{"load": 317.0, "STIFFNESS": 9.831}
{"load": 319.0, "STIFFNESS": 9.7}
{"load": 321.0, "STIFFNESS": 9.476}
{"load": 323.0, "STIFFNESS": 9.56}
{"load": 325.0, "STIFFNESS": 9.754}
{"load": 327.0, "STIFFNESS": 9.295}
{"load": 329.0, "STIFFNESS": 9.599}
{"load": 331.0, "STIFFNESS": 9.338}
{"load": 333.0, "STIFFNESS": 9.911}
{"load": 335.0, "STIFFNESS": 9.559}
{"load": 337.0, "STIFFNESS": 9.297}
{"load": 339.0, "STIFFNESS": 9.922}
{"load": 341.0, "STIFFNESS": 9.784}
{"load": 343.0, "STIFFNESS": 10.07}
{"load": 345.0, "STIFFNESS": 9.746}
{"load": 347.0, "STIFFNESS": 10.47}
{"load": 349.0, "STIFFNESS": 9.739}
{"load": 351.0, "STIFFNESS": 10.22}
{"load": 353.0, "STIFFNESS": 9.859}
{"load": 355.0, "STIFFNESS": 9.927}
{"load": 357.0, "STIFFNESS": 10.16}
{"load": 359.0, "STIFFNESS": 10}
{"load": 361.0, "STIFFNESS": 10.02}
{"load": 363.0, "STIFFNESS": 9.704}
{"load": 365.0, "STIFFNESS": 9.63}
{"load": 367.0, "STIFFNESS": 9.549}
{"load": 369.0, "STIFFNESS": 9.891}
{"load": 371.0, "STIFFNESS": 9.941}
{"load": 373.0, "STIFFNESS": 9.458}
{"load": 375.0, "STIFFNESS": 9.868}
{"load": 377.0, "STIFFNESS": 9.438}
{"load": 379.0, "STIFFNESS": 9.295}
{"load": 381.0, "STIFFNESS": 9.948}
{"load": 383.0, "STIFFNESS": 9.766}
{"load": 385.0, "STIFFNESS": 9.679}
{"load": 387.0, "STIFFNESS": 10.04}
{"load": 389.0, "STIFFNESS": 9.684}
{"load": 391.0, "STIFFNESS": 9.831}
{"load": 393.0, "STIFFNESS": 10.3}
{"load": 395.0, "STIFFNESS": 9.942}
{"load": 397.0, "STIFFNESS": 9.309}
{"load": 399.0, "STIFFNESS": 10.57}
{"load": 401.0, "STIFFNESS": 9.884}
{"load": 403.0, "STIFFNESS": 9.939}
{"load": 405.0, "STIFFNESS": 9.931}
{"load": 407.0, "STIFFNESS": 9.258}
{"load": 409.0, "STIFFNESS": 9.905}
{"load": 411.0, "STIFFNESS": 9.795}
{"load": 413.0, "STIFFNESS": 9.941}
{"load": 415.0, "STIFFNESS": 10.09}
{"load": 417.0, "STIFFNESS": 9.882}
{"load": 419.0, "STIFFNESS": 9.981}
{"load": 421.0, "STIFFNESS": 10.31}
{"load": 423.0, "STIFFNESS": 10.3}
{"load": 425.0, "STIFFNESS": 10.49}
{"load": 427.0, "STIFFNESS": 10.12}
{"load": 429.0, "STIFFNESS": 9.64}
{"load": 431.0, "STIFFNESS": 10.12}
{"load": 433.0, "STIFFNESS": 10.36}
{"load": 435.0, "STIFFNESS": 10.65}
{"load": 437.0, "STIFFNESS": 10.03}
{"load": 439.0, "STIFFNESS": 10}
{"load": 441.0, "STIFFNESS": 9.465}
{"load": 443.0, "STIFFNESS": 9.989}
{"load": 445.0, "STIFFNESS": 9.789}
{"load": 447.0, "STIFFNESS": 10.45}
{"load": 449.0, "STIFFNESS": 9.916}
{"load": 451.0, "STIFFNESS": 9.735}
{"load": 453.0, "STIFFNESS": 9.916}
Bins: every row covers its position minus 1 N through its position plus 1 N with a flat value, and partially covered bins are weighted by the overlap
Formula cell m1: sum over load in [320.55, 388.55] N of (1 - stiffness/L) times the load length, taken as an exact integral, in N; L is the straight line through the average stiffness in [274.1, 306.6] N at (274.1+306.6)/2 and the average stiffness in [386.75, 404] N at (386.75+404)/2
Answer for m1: 1.2 N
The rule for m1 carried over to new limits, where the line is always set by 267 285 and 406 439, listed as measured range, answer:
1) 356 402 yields 0.97 N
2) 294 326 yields 0.58 N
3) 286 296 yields 0.11 N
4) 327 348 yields 0.56 N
